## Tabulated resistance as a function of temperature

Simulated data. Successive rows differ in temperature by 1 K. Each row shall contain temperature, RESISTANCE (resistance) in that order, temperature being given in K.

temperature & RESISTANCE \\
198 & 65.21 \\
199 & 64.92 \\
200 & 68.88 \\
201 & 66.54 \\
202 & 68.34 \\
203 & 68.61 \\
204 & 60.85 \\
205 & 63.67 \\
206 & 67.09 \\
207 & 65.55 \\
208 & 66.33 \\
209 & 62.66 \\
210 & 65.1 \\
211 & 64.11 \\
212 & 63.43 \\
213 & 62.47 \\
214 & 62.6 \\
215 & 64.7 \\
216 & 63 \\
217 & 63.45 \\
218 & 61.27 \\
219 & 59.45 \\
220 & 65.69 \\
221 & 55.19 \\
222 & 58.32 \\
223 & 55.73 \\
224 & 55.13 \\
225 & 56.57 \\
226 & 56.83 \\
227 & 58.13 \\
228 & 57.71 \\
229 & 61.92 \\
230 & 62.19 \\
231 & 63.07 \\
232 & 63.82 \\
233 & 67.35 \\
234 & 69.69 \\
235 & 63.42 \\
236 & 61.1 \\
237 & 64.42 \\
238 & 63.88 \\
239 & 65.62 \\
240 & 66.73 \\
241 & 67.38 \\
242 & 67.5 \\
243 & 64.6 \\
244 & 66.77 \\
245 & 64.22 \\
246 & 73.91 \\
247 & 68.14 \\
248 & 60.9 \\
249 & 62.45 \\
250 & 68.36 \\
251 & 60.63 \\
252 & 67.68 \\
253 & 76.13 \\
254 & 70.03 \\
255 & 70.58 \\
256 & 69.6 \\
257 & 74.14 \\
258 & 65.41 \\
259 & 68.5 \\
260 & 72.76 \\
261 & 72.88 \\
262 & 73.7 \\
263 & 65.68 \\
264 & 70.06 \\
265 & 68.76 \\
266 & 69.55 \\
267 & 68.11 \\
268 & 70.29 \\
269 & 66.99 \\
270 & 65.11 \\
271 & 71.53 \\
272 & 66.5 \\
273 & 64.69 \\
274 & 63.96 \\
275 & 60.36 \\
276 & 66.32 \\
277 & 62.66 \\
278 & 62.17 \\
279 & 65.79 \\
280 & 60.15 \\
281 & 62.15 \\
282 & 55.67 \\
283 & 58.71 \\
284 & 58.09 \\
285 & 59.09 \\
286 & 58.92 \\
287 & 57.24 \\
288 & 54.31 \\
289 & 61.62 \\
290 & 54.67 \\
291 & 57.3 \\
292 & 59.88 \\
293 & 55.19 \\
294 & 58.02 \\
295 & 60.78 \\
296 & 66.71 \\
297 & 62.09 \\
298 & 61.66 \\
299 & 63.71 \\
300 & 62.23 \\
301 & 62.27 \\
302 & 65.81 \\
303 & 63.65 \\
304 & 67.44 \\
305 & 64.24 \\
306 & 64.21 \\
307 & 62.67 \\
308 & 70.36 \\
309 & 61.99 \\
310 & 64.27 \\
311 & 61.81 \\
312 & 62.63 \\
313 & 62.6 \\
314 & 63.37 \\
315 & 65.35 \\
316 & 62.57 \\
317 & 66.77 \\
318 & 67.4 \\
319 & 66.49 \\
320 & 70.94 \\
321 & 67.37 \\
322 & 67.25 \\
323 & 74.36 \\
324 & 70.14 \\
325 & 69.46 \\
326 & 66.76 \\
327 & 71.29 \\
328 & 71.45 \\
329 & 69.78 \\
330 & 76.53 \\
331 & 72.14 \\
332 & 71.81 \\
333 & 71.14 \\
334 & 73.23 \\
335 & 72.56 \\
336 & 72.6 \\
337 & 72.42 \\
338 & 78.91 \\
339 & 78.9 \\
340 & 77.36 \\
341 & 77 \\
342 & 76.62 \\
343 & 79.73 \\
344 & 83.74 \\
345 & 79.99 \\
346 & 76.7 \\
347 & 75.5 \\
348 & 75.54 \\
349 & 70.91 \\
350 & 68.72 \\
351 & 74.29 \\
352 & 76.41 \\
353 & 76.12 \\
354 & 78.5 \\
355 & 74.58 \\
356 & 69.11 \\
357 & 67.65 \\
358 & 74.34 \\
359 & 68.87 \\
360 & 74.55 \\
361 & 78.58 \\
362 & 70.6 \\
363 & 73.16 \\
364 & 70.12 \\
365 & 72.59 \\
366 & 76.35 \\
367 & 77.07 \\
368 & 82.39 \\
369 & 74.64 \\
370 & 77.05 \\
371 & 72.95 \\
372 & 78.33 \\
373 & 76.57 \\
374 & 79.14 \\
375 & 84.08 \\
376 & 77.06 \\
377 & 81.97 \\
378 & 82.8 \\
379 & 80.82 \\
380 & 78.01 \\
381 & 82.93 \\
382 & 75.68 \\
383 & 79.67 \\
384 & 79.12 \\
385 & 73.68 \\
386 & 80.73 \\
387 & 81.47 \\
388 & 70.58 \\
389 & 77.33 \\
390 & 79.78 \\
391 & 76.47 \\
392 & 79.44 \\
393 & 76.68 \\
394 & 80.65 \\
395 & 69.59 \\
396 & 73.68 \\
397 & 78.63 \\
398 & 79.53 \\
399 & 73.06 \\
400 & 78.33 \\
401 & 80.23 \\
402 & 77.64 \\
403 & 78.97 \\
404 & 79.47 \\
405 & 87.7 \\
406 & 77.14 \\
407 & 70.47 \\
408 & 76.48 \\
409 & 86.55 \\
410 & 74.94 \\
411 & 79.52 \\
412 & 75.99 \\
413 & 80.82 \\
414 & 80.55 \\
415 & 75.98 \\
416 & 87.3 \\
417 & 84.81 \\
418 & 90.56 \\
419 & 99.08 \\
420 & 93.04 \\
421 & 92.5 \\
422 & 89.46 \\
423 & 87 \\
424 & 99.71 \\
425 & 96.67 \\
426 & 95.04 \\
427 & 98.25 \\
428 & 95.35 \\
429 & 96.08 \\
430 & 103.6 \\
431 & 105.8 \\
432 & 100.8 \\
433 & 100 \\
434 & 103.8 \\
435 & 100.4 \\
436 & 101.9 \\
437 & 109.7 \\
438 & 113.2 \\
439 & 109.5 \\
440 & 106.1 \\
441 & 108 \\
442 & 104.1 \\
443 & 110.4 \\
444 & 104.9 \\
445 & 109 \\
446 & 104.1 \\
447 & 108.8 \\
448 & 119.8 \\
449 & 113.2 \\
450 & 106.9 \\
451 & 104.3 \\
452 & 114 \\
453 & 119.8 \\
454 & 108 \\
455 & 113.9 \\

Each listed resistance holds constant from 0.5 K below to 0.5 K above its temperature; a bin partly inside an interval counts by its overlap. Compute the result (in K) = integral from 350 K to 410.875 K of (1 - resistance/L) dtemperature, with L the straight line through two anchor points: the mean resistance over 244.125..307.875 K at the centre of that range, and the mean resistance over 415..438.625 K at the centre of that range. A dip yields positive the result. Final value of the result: 7.1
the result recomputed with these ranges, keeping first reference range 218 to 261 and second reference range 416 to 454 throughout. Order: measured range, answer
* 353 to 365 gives 2.04 K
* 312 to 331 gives 2.90 K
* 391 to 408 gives 3.23 K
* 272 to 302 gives 5.30 K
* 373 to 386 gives 1.74 K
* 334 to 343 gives 0.86 K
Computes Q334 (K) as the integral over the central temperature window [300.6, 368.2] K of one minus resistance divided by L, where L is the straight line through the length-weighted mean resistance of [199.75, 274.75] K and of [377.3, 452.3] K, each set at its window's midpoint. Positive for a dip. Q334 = 6.5 K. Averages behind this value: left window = 65.3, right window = 89.8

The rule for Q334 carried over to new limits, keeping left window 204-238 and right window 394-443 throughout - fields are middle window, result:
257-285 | 1.3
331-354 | 1.1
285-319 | 5.2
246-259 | -0.3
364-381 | 1.1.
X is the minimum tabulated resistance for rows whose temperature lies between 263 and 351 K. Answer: 54.31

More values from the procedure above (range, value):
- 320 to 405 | 66.76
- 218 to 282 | 55.13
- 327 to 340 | 69.78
